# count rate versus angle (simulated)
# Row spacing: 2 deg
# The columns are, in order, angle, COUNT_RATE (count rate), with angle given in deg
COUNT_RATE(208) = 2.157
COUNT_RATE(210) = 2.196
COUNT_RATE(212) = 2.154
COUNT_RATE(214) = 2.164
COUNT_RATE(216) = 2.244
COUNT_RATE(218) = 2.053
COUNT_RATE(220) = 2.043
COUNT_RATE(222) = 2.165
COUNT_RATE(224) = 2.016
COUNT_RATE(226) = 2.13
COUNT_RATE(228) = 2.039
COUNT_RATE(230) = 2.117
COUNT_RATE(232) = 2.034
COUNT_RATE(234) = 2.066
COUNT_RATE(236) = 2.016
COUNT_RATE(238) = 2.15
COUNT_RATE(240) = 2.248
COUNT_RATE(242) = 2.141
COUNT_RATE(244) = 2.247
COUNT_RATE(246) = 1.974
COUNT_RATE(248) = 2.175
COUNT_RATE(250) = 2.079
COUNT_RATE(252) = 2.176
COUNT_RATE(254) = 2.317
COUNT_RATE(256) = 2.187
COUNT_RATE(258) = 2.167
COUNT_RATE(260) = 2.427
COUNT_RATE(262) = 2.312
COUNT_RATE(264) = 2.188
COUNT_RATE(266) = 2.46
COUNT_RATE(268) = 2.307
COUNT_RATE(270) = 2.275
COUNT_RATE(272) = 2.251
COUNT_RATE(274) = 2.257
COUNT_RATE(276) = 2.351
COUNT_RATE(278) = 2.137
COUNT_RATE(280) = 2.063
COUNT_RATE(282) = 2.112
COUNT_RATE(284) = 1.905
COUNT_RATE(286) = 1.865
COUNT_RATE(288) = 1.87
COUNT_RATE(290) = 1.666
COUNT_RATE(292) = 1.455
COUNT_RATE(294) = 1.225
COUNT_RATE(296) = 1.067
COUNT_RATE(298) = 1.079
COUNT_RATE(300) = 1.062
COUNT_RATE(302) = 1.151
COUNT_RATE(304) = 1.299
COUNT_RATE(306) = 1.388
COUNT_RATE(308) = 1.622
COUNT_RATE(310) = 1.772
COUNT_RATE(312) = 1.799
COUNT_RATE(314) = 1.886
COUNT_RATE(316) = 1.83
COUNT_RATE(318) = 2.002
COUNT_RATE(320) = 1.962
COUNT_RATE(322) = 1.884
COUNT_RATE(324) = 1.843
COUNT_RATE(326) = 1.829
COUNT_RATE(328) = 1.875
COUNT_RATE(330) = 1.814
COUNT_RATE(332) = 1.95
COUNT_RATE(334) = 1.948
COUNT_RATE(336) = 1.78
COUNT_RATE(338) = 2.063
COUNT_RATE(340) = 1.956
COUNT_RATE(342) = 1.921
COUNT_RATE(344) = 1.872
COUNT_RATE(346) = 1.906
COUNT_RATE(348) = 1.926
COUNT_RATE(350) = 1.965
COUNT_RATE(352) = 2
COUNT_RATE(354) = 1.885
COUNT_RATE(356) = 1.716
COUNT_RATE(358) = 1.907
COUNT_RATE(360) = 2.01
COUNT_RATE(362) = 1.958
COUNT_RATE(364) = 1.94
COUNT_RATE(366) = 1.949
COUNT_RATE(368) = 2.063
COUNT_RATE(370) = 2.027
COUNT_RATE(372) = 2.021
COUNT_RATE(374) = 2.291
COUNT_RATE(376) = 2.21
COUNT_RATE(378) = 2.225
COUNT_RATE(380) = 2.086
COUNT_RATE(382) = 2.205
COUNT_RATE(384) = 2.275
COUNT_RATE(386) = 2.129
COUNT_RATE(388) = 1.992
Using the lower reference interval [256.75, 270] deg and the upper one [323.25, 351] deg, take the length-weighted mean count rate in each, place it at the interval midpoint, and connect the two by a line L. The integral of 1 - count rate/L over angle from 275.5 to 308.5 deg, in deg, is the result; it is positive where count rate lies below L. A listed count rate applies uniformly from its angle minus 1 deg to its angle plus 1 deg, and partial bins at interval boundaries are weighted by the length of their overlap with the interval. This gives 8.62 deg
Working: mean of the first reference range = 2.31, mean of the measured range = 1.6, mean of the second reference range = 1.9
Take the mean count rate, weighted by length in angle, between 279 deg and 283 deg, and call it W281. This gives 2.09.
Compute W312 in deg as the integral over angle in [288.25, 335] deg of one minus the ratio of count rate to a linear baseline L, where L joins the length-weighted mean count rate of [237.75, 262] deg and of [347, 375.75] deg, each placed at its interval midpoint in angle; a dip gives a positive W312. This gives 10.0 deg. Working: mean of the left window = 2.2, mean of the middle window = 1.63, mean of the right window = 1.98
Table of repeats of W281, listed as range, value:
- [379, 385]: 2.19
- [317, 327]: 1.9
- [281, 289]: 1.94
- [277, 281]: 2.1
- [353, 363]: 1.9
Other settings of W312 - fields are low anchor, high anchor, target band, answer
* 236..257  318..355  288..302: 5.1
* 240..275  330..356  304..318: 2.3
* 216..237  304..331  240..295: -4.2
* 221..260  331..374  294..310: 6.0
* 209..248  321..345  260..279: -2.4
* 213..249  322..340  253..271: -2.2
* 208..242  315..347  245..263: -1.3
